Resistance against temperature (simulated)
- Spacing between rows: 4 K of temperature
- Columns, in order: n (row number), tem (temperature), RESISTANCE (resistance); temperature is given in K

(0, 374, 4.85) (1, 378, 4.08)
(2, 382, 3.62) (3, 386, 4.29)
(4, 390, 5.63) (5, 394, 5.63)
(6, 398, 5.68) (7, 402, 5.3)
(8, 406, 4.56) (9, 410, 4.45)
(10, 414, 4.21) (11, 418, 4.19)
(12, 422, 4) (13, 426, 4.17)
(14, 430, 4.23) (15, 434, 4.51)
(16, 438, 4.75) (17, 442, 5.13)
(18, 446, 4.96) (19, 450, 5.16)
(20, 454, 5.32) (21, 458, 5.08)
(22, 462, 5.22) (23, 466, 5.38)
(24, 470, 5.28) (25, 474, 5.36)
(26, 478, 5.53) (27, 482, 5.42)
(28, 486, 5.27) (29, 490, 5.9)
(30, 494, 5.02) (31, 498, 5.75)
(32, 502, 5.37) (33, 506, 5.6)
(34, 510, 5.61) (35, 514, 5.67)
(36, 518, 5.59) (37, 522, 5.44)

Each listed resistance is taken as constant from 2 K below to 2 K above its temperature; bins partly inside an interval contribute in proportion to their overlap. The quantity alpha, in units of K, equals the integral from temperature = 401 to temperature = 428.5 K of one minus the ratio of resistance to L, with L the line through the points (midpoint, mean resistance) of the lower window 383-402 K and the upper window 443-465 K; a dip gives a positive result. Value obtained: 4.3 K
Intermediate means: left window 5.22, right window 5.16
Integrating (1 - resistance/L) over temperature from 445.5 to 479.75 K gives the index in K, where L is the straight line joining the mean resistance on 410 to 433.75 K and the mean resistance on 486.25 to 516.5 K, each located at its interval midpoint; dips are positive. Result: -2.6 K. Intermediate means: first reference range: 4.21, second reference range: 5.54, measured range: 5.27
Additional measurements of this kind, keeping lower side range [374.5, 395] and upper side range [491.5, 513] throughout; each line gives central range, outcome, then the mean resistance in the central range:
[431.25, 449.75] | 0.70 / 4.84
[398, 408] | -0.70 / 5.08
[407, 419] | 1.27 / 4.31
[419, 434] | 2.25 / 4.19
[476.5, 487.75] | -0.14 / 5.4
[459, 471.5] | -0.15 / 5.28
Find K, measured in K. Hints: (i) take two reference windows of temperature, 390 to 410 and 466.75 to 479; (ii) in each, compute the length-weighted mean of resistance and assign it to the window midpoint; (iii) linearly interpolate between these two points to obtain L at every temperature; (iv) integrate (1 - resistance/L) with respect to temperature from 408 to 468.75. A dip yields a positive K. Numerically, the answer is 6.8 K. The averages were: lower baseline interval 5.24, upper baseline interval 5.38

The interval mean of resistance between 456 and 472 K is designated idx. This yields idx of 5.24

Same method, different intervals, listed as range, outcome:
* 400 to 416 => 4.63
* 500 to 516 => 5.56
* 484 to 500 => 5.48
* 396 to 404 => 5.49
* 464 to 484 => 5.39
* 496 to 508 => 5.57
